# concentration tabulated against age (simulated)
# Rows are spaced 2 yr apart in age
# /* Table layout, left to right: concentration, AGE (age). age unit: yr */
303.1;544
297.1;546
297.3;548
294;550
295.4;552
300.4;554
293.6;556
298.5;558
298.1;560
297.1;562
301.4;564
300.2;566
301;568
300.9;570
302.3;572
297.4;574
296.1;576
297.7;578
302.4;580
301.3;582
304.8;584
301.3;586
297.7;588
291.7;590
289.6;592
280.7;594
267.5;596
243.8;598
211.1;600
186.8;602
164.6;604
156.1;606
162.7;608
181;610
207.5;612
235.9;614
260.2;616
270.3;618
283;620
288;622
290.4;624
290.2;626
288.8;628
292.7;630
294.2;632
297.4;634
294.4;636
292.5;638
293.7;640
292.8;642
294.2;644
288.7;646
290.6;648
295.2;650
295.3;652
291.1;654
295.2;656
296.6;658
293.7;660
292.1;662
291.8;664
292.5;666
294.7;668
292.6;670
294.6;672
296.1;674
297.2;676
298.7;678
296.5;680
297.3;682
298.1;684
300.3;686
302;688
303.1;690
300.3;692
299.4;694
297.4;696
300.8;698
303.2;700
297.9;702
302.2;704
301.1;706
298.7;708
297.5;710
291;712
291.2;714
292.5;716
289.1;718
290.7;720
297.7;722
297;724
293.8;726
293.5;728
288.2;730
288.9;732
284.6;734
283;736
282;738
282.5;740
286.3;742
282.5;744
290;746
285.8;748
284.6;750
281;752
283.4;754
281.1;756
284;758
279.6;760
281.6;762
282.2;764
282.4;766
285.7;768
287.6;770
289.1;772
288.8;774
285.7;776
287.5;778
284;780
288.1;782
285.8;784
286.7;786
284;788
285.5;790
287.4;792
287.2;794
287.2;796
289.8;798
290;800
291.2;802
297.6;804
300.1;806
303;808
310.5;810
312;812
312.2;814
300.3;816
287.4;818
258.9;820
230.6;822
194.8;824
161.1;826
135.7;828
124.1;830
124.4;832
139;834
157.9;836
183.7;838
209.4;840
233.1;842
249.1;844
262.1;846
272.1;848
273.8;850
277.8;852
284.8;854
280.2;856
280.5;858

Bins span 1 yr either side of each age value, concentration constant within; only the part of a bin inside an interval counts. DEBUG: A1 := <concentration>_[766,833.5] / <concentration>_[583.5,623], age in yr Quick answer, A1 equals 1.10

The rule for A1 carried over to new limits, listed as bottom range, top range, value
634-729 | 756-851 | 0.88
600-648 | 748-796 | 1.11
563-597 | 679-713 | 1.01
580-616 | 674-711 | 1.23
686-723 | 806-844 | 0.75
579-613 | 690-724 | 1.22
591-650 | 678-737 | 1.14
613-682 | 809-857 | 0.80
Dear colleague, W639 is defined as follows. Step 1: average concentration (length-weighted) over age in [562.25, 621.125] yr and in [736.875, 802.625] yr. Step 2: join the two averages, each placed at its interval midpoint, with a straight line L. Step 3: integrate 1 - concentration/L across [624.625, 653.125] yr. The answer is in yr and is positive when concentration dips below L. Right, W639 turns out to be -2.6 yr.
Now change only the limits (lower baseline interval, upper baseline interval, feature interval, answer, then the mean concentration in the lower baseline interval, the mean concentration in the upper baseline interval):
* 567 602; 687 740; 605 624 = 3.7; 285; 295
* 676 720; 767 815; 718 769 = 1.5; 298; 292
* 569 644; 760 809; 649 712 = -4.7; 268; 288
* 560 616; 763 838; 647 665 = -2.2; 263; 261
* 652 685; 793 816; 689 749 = 0.6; 295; 298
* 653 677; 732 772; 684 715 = -1.0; 294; 284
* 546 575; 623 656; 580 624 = 6.9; 298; 293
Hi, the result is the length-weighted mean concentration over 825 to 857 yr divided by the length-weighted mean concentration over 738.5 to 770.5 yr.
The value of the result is 0.7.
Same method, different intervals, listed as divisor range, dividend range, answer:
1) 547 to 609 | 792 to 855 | 0.90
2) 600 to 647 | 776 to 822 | 1.13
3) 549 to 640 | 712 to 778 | 1.05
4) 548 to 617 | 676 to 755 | 1.09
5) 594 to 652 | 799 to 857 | 0.94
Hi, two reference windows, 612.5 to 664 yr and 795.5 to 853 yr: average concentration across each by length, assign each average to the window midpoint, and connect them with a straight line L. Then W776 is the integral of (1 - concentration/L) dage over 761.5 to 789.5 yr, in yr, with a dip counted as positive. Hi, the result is -3.4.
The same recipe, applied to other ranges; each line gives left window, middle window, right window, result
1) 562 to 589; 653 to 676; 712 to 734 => 0.1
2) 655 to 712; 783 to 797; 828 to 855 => -2.7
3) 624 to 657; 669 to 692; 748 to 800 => -0.6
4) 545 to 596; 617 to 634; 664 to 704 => 0.6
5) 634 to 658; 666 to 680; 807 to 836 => -0.6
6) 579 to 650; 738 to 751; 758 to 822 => -0.1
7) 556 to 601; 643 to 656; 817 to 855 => -1.1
